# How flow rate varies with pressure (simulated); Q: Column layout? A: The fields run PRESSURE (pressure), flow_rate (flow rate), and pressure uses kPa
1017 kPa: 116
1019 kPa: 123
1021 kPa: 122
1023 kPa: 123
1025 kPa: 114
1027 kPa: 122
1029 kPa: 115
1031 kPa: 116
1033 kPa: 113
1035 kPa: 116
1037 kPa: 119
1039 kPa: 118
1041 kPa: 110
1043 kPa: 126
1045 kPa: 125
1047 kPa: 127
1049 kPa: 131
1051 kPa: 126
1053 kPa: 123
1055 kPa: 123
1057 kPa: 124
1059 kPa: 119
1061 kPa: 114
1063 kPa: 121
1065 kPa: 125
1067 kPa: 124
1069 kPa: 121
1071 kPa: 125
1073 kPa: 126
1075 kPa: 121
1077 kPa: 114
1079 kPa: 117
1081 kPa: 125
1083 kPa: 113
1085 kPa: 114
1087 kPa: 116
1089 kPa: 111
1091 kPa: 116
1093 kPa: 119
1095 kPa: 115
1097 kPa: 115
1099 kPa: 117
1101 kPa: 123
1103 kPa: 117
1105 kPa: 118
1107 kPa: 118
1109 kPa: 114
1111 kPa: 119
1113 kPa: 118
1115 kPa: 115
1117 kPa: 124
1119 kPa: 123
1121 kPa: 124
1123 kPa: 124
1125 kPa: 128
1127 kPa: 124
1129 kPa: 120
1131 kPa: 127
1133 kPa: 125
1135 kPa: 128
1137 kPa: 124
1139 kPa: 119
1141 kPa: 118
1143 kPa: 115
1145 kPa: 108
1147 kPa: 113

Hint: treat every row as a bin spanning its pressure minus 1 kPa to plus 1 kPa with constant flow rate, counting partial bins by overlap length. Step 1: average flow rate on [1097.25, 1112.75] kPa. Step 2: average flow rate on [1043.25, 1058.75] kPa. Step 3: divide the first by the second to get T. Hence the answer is 0.9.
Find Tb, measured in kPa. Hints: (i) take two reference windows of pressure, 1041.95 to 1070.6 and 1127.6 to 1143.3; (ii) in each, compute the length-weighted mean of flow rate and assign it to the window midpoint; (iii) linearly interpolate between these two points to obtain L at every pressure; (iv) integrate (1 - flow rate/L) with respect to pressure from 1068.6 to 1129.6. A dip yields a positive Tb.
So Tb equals 1.86 kPa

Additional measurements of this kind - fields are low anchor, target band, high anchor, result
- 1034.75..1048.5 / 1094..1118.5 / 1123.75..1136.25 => 1.23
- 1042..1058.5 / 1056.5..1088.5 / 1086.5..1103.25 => 0.34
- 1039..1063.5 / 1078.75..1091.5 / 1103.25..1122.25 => 0.49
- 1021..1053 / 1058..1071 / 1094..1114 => -0.21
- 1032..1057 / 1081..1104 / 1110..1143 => 1.05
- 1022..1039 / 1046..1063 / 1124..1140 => -0.61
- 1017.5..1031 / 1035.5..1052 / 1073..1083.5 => -0.45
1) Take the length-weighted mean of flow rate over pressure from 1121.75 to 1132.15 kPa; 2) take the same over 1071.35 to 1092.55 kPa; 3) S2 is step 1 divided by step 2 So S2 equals 1.1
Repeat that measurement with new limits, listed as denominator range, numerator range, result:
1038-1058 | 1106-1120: 0.96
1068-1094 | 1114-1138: 1.05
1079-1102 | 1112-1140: 1.05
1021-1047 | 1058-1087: 1.01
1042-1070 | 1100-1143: 0.98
